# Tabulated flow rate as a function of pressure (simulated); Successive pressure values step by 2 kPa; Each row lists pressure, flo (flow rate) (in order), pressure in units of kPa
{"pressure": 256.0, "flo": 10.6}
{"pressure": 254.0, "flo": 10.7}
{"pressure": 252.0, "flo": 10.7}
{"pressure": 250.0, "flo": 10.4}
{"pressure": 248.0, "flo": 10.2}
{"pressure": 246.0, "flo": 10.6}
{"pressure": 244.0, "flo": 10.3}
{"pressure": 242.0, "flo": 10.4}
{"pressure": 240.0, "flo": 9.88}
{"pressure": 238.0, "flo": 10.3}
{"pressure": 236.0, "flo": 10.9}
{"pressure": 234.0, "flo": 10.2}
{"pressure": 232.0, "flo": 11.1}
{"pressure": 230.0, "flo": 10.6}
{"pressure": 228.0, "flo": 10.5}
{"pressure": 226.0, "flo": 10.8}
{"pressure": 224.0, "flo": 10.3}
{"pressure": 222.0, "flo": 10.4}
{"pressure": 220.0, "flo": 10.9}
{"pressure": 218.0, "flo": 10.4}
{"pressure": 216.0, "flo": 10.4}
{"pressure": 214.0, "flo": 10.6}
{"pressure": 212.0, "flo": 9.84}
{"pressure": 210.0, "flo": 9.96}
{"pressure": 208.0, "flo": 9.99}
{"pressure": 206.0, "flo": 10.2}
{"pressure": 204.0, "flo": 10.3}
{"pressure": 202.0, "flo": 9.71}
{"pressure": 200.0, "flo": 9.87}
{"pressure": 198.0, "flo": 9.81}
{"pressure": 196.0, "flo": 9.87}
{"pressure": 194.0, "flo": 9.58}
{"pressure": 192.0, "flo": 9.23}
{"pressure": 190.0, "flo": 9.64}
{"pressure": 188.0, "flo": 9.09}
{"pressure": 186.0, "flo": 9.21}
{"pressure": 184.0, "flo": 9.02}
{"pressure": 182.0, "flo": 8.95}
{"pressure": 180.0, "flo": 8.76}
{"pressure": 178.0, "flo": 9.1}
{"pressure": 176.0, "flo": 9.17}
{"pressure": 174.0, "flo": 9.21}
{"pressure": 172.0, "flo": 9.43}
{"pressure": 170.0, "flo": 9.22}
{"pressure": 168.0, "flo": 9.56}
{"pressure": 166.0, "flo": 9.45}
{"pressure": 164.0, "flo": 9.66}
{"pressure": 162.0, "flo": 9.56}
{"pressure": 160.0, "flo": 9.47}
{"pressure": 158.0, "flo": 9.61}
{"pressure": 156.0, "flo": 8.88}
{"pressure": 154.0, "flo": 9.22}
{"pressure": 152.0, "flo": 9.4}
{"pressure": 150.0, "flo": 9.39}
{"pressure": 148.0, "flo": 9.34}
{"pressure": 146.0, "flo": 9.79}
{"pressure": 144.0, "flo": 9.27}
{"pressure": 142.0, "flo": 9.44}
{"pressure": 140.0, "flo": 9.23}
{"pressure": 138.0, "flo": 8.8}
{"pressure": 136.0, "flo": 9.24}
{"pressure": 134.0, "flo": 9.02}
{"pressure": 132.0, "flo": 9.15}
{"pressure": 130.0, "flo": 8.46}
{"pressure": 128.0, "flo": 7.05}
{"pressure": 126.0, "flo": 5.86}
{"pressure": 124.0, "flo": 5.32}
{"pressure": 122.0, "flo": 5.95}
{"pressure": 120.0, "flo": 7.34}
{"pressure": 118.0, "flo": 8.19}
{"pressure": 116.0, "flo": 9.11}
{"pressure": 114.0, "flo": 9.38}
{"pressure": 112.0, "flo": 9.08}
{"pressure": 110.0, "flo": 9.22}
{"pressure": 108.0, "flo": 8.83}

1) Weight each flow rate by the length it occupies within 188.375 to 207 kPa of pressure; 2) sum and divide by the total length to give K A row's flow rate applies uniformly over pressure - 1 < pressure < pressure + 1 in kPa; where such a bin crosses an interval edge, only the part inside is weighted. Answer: 9.78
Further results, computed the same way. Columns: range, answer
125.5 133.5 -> 7.83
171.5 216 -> 9.59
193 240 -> 10.3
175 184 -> 9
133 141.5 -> 9.09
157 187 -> 9.29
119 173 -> 8.74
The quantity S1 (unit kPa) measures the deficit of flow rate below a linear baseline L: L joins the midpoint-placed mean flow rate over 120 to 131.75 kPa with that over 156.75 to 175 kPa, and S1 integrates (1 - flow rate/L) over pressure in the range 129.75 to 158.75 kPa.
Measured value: -4.6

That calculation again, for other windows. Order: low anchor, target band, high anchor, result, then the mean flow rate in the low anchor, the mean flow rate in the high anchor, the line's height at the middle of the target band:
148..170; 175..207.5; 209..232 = 1.58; 9.41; 10.5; 9.96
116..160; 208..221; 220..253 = -0.36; 8.51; 10.5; 10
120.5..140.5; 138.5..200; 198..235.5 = -3.26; 7.76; 10.3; 8.92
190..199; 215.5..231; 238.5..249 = -0.83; 9.62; 10.3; 10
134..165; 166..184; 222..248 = 0.92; 9.34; 10.5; 9.68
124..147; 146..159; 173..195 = -0.88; 8.52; 9.18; 8.75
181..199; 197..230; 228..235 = -0.59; 9.38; 10.6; 10.1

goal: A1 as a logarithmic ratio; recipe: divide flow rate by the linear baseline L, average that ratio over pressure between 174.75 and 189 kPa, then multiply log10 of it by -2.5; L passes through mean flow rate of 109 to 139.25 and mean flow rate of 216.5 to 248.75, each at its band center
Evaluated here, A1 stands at 0.04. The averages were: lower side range 8.09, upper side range 10.5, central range 9.05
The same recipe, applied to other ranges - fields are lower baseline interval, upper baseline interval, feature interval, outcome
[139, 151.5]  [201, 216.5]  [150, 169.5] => 0.018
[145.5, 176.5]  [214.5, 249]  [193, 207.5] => 0.010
